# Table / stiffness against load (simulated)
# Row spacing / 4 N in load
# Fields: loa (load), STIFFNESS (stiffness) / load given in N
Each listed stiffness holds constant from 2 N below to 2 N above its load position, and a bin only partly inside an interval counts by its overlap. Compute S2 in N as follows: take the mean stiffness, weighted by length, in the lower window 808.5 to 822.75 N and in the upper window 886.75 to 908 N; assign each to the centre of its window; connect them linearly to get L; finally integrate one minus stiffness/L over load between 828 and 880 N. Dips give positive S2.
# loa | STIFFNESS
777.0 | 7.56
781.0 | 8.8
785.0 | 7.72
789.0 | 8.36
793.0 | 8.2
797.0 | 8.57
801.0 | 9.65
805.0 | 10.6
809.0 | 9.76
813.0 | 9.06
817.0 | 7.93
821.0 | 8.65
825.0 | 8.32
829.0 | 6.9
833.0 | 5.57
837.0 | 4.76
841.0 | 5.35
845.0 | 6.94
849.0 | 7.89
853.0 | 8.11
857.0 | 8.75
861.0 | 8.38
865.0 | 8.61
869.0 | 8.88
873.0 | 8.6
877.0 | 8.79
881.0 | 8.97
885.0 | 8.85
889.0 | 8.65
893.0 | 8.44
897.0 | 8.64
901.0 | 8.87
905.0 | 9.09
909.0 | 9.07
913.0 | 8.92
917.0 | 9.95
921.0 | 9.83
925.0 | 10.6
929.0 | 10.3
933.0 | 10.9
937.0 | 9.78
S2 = 7.21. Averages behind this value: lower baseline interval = 8.76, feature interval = 7.54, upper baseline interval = 8.75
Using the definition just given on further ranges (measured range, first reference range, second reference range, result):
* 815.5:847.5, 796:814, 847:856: 7.2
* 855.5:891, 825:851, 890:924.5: -4.3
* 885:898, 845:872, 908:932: 0.8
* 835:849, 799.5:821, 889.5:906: 4.8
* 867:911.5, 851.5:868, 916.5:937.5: 2.2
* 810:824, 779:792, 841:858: -1.2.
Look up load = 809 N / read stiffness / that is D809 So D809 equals 9.76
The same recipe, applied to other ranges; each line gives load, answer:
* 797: 8.57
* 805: 10.6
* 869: 8.88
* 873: 8.6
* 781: 8.8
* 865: 8.61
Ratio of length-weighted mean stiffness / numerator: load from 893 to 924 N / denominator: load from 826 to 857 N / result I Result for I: 1.4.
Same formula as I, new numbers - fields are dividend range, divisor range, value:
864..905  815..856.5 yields 1.23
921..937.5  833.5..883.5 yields 1.33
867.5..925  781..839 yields 1.10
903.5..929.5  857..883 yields 1.11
